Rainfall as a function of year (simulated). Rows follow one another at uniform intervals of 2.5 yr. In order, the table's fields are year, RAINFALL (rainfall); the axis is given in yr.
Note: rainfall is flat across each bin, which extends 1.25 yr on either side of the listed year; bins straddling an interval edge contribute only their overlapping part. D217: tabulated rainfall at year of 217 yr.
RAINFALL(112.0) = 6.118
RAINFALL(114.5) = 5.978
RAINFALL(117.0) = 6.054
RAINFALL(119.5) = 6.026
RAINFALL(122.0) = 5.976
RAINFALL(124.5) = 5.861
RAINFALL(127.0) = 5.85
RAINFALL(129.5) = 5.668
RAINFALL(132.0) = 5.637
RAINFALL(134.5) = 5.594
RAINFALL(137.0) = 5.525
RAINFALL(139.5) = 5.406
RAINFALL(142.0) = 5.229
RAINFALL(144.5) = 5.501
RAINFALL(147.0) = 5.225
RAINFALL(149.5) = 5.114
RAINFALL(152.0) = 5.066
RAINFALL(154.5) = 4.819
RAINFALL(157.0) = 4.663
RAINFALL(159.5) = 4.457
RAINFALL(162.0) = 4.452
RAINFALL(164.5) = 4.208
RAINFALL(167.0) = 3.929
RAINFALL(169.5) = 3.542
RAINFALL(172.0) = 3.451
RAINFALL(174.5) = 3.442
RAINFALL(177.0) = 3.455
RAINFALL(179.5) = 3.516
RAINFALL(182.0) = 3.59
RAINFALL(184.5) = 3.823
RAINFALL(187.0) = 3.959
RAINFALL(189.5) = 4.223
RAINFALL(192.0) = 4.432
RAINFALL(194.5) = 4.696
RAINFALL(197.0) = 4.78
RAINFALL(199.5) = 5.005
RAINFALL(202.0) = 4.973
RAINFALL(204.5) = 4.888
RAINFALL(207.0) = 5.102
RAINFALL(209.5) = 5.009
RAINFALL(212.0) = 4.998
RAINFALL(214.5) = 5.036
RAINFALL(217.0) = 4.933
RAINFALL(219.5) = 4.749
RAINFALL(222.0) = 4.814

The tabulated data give 4.933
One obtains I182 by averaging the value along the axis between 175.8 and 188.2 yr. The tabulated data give 3.67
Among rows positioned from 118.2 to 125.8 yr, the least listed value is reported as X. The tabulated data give 5.861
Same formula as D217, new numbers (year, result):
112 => 6.118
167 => 3.929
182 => 3.59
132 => 5.637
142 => 5.229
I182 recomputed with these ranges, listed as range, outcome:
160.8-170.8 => 4.03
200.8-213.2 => 4.99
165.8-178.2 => 3.56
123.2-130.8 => 5.79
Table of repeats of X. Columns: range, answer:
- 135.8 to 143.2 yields 5.229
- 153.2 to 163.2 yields 4.452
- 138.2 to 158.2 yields 4.663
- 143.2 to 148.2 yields 5.225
